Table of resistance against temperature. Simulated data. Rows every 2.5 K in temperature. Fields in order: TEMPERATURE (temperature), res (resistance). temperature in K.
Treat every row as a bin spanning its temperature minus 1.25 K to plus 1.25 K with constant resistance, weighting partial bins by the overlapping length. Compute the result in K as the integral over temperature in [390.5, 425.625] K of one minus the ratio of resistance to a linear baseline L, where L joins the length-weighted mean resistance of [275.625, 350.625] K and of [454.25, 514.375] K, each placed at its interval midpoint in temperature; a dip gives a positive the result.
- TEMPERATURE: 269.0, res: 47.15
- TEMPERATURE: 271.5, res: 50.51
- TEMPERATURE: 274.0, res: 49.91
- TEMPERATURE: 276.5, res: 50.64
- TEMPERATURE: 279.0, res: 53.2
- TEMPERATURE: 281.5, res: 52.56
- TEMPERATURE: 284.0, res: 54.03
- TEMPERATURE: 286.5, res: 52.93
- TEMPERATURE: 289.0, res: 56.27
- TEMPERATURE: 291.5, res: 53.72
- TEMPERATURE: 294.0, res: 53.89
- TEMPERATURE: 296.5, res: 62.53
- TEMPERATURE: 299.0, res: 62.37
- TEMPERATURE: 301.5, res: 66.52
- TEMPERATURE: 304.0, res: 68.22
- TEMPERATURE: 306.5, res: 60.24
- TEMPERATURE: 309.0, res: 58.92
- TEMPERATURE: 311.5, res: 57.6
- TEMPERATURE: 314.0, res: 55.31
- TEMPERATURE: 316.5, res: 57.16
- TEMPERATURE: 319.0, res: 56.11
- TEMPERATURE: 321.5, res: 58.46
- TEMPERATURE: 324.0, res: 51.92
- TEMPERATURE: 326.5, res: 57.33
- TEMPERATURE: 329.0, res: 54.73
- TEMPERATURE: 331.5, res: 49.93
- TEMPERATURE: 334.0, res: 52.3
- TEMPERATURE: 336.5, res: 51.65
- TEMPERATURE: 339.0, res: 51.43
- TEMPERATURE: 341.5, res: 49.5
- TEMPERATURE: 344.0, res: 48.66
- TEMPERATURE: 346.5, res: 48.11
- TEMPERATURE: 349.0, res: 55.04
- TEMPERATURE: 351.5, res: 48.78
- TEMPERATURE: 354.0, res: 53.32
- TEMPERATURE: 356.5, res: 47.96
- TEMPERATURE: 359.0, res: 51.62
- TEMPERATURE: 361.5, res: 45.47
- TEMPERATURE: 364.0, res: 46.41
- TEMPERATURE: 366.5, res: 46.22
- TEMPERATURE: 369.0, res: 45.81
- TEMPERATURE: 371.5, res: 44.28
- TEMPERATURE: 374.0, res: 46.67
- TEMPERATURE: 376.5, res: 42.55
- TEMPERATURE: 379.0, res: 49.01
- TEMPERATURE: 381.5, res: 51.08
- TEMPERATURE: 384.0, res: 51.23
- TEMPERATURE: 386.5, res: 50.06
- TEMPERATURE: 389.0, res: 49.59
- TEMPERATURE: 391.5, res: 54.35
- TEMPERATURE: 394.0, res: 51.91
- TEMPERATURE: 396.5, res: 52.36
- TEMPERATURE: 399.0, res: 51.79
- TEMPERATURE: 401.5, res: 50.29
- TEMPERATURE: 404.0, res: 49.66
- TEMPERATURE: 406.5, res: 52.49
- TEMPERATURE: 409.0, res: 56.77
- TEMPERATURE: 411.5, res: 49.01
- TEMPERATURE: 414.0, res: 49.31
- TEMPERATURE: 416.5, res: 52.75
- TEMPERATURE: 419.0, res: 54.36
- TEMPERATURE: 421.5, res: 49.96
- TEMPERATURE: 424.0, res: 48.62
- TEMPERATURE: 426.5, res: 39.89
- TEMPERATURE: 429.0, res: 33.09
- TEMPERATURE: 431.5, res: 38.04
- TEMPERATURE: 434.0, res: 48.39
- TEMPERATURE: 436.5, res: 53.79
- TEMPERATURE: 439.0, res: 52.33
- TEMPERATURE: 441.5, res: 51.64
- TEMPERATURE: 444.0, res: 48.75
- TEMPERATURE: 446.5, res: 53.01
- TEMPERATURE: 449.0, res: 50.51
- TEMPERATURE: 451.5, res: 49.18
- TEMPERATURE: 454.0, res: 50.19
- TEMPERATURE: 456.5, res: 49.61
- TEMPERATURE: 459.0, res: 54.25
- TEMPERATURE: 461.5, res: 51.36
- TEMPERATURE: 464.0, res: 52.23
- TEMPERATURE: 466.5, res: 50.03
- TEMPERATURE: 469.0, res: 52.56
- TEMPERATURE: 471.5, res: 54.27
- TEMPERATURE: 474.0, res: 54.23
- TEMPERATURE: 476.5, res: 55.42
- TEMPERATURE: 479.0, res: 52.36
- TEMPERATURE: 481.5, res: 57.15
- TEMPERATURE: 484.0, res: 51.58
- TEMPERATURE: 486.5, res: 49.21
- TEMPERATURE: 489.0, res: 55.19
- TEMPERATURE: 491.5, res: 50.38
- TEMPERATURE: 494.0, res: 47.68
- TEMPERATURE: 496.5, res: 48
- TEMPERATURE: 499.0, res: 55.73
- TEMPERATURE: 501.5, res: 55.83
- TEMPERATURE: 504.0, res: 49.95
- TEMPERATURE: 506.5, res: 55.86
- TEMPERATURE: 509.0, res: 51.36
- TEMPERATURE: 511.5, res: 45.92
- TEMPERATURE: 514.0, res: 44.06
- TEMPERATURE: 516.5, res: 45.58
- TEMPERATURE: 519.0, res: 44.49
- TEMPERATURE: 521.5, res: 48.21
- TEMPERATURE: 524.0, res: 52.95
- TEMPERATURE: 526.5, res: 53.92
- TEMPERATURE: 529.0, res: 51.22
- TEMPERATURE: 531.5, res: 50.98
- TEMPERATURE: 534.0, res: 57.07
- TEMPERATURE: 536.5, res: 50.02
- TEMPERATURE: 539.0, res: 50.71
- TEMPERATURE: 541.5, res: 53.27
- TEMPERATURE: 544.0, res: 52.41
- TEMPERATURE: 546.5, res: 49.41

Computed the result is 1.3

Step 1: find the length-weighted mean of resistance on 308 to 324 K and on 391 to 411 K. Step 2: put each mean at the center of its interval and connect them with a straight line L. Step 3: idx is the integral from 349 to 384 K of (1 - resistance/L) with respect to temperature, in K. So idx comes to 3.9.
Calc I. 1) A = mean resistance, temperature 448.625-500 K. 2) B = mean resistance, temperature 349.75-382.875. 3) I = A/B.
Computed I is 1.1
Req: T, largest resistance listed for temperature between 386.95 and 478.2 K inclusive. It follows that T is 56.77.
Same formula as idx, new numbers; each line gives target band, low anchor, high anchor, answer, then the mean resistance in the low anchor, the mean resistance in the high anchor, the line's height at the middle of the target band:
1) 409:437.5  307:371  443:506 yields 2.5 K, 52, 52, 52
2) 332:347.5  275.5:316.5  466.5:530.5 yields 1.6 K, 57.5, 51.3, 56.1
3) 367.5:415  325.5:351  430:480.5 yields 1.4 K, 51.7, 51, 51.4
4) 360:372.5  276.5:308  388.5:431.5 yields 1.6 K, 57.8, 49.4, 52.5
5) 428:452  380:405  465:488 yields 2.0 K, 51.2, 53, 52.2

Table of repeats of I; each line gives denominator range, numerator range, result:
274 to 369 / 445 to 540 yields 0.95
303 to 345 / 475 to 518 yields 0.93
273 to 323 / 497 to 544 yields 0.89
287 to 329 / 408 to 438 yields 0.82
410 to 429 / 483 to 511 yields 1.07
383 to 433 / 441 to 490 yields 1.06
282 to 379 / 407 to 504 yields 0.95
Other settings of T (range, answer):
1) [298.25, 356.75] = 68.22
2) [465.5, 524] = 57.15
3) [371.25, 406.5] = 54.35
